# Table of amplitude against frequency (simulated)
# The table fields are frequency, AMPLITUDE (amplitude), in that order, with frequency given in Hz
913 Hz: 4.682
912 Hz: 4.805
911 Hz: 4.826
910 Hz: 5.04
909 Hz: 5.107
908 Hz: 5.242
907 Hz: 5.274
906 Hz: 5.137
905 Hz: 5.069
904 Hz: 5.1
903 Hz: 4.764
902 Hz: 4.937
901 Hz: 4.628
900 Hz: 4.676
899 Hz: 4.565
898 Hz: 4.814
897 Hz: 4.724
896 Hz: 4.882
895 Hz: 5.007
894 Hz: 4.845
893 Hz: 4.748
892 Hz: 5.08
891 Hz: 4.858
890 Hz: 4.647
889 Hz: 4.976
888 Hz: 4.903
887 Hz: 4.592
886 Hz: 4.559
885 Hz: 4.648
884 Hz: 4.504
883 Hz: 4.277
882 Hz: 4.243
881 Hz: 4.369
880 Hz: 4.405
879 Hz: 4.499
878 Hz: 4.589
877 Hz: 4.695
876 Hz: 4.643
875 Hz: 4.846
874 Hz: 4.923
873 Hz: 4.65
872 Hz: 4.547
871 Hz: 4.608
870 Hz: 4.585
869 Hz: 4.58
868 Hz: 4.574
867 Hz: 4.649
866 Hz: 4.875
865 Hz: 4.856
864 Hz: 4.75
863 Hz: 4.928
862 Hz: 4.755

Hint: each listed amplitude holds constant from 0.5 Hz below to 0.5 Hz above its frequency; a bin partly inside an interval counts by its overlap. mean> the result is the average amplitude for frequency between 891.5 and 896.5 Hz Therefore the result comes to 4.91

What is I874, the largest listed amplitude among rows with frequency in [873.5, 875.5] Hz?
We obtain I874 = 4.923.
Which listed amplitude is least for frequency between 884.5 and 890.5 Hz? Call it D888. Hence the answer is 4.559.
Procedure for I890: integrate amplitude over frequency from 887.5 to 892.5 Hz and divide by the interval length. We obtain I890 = 4.89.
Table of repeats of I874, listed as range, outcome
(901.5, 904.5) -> 5.1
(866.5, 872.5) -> 4.649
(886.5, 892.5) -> 5.08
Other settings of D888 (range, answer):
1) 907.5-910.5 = 5.04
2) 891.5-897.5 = 4.724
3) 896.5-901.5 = 4.565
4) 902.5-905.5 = 4.764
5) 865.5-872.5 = 4.547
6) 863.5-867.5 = 4.649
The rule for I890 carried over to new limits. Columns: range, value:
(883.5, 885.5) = 4.58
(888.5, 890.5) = 4.81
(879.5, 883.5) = 4.32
